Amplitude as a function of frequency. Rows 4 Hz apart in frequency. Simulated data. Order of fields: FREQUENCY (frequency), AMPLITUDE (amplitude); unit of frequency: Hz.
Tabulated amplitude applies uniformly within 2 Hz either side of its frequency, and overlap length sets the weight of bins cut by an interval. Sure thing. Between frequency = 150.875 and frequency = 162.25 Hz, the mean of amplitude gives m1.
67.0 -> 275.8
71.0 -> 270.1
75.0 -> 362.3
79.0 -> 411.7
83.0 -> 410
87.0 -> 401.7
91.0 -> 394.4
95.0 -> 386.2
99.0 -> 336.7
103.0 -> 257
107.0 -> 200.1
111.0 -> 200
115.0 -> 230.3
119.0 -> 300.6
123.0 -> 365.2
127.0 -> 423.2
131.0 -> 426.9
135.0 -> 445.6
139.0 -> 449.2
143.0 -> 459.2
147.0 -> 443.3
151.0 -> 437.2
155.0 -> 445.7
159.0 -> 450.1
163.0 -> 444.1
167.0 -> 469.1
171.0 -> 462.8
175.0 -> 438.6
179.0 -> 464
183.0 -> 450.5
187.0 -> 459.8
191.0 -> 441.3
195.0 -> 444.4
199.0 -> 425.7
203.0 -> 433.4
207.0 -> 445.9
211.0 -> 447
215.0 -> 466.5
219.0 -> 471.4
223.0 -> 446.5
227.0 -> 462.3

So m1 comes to 445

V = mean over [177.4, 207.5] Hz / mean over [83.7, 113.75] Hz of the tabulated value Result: 1.4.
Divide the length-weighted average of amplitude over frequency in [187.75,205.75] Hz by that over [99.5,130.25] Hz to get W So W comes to 1.51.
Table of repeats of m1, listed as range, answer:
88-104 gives 353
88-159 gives 368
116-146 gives 405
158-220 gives 451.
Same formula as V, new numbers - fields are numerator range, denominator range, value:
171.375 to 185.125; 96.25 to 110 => 1.70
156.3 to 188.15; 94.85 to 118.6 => 1.74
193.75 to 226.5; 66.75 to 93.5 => 1.22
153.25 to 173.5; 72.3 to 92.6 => 1.16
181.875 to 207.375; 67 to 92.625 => 1.21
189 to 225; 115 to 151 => 1.10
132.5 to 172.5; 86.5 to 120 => 1.52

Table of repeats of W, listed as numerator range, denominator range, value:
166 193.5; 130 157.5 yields 1.02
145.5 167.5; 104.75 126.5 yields 1.65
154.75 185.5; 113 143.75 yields 1.18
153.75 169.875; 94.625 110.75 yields 1.64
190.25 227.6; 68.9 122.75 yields 1.39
